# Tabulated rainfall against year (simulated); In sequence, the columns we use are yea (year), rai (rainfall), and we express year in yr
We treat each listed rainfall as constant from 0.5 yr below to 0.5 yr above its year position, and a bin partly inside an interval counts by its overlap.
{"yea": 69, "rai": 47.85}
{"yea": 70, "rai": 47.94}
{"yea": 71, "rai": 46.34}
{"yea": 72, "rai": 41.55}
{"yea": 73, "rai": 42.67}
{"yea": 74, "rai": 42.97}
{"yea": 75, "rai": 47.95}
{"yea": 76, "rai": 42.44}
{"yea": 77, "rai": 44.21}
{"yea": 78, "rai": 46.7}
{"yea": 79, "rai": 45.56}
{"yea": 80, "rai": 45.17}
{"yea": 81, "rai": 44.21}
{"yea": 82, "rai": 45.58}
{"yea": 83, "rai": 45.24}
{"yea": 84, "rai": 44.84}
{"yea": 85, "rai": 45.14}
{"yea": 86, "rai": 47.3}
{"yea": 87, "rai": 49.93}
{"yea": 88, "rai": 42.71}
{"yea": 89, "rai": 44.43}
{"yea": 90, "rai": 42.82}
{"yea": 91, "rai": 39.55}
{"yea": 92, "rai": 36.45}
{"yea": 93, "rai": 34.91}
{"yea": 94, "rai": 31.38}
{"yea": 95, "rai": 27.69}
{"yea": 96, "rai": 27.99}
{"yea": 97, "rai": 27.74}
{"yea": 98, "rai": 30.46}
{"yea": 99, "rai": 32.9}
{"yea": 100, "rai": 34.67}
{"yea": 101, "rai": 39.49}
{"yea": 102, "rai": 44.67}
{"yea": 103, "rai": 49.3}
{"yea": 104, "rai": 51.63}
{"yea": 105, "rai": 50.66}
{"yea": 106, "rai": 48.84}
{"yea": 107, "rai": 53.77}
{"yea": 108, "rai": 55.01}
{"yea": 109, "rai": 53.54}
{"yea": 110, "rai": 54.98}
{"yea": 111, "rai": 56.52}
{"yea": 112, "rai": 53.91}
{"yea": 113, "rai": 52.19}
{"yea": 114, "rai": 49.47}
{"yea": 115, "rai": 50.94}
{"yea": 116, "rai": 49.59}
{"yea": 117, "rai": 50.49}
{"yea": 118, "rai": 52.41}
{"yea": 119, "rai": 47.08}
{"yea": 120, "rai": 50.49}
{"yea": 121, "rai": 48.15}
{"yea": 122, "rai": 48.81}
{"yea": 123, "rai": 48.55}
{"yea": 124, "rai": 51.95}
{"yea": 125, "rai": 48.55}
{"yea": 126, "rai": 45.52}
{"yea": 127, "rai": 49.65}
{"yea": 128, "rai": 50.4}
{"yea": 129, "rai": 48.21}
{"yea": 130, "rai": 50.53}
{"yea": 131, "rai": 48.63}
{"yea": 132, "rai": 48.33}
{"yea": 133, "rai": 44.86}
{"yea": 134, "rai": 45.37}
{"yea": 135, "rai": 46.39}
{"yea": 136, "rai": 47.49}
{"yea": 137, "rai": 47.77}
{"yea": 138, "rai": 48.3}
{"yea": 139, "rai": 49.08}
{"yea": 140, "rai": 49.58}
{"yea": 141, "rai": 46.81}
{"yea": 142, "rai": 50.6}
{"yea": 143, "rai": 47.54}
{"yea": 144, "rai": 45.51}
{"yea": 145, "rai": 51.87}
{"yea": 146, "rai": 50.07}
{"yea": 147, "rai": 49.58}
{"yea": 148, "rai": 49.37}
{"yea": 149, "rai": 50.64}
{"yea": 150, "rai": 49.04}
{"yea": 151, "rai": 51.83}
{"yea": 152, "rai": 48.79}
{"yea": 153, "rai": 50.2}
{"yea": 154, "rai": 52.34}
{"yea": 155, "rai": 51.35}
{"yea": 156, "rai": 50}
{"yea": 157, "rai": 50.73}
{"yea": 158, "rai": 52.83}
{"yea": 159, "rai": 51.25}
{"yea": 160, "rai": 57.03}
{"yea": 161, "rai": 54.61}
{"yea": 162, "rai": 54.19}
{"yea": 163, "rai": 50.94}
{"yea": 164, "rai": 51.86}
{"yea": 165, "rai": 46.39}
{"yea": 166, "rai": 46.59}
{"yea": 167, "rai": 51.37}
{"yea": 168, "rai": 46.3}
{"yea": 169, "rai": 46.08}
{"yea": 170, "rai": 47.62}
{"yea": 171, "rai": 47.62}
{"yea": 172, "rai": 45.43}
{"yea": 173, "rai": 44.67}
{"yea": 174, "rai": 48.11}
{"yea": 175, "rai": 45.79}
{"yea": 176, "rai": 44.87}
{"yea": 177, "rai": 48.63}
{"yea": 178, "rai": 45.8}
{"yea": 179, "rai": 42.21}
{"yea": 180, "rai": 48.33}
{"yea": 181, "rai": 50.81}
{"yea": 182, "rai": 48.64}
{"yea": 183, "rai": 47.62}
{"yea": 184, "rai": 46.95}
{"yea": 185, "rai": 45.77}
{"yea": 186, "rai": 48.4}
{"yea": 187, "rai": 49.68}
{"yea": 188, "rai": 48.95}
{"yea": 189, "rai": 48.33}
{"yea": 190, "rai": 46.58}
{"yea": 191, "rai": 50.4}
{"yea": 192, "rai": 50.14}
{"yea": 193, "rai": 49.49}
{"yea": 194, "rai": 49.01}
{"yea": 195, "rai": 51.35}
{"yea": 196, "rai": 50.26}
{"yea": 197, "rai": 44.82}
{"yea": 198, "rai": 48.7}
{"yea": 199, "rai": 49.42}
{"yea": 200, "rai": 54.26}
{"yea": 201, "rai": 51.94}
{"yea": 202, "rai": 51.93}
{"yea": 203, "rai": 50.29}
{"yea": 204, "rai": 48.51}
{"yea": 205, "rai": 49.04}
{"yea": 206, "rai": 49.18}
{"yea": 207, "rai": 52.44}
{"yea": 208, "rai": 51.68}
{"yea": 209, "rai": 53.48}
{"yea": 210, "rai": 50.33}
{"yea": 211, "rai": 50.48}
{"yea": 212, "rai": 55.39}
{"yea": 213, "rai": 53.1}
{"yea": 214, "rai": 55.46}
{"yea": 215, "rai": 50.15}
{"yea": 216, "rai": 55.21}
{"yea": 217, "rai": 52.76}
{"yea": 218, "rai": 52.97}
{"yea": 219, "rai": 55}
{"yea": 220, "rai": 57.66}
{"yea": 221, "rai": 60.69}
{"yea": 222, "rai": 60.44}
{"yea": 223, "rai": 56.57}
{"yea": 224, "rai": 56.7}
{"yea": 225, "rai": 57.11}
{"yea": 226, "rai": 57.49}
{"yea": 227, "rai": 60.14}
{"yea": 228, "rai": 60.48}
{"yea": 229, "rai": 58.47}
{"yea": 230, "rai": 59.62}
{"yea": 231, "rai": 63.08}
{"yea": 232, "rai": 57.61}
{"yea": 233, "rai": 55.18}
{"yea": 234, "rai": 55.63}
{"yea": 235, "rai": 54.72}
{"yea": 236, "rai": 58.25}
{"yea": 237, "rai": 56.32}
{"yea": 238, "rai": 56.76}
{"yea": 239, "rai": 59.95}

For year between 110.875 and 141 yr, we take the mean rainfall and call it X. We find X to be 49.2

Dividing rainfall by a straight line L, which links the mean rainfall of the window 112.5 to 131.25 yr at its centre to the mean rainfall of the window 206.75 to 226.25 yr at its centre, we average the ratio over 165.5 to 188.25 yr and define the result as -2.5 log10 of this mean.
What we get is 0.12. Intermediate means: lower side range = 49.6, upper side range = 54.8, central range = 47.2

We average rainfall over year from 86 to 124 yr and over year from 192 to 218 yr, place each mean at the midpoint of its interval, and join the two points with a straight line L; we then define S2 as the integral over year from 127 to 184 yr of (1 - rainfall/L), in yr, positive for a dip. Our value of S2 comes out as -0.9 yr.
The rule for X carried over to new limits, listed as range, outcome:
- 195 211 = 50.4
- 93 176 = 47.8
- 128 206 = 49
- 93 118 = 44.9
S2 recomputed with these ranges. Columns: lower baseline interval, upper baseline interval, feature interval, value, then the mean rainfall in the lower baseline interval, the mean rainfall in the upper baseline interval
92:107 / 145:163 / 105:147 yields -4.9 yr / 38.5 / 51.4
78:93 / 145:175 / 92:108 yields 2.0 yr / 44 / 49.9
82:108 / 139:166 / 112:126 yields -1.5 yr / 41.3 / 50.5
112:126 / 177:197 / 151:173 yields -0.5 yr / 49.9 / 48.3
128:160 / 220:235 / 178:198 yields 2.2 yr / 49.3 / 58.4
